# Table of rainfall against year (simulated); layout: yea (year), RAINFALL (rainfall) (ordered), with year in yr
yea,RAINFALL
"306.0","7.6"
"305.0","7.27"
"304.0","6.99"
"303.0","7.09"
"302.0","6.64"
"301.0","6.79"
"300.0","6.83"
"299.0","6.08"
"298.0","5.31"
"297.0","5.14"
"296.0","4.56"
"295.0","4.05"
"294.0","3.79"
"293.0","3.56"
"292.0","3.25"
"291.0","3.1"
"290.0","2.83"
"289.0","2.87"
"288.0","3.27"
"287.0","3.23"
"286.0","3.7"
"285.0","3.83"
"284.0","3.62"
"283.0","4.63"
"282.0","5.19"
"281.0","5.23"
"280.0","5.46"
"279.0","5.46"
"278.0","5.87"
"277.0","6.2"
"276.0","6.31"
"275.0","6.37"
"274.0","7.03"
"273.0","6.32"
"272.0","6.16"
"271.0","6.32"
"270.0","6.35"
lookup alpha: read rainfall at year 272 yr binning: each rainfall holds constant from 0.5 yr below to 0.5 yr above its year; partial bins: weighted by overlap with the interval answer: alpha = 6.16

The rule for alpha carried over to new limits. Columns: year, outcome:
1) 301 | 6.79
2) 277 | 6.2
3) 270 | 6.35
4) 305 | 7.27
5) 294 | 3.79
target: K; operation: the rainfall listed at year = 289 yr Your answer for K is 2.87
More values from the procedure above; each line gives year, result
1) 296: 4.56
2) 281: 5.23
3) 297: 5.14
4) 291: 3.1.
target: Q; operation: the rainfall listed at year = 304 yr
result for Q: 6.99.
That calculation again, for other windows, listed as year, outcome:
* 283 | 4.63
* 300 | 6.83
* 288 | 3.27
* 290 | 2.83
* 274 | 7.03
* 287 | 3.23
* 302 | 6.64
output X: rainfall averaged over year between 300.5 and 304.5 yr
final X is 6.88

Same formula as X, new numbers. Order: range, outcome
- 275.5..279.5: 5.96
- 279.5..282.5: 5.29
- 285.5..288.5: 3.4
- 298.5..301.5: 6.57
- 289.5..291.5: 2.96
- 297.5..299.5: 5.7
